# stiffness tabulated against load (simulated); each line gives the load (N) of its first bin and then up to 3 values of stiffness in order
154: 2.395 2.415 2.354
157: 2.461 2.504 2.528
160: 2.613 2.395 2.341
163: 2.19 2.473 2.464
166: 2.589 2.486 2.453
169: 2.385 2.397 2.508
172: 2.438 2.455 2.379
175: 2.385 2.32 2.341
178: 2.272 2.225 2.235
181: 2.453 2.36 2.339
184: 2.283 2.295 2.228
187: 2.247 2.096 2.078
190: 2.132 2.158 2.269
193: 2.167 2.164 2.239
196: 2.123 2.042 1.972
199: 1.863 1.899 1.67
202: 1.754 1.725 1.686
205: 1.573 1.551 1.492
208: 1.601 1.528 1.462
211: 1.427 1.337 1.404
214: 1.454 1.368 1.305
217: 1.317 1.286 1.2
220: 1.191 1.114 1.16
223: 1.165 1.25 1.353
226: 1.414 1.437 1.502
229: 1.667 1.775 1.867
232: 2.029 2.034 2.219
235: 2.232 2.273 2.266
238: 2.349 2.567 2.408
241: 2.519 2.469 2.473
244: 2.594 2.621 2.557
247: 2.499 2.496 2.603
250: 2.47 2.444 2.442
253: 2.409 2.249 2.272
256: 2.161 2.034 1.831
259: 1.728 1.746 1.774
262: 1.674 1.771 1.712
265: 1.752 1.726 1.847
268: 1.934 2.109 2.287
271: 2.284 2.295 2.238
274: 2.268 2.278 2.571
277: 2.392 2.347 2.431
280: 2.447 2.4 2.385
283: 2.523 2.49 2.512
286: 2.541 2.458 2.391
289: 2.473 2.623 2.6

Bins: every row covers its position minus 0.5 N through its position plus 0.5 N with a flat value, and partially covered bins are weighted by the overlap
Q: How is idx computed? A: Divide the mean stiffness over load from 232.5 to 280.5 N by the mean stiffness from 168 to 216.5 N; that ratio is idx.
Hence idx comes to 1.11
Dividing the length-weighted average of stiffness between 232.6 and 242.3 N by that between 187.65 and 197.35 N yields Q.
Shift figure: 1.09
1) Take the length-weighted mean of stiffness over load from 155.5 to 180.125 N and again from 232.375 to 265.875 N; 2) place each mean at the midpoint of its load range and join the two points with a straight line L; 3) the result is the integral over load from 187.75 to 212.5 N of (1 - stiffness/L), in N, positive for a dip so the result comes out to 5.30 N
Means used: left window 2.41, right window 2.23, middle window 1.84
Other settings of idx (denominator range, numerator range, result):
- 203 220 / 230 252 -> 1.65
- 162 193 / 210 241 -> 0.71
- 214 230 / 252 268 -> 1.45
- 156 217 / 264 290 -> 1.10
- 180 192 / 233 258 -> 1.06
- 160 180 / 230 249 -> 0.98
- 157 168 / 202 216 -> 0.61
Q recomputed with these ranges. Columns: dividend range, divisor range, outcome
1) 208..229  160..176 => 0.56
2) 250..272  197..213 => 1.23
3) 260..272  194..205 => 1.01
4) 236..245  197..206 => 1.39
